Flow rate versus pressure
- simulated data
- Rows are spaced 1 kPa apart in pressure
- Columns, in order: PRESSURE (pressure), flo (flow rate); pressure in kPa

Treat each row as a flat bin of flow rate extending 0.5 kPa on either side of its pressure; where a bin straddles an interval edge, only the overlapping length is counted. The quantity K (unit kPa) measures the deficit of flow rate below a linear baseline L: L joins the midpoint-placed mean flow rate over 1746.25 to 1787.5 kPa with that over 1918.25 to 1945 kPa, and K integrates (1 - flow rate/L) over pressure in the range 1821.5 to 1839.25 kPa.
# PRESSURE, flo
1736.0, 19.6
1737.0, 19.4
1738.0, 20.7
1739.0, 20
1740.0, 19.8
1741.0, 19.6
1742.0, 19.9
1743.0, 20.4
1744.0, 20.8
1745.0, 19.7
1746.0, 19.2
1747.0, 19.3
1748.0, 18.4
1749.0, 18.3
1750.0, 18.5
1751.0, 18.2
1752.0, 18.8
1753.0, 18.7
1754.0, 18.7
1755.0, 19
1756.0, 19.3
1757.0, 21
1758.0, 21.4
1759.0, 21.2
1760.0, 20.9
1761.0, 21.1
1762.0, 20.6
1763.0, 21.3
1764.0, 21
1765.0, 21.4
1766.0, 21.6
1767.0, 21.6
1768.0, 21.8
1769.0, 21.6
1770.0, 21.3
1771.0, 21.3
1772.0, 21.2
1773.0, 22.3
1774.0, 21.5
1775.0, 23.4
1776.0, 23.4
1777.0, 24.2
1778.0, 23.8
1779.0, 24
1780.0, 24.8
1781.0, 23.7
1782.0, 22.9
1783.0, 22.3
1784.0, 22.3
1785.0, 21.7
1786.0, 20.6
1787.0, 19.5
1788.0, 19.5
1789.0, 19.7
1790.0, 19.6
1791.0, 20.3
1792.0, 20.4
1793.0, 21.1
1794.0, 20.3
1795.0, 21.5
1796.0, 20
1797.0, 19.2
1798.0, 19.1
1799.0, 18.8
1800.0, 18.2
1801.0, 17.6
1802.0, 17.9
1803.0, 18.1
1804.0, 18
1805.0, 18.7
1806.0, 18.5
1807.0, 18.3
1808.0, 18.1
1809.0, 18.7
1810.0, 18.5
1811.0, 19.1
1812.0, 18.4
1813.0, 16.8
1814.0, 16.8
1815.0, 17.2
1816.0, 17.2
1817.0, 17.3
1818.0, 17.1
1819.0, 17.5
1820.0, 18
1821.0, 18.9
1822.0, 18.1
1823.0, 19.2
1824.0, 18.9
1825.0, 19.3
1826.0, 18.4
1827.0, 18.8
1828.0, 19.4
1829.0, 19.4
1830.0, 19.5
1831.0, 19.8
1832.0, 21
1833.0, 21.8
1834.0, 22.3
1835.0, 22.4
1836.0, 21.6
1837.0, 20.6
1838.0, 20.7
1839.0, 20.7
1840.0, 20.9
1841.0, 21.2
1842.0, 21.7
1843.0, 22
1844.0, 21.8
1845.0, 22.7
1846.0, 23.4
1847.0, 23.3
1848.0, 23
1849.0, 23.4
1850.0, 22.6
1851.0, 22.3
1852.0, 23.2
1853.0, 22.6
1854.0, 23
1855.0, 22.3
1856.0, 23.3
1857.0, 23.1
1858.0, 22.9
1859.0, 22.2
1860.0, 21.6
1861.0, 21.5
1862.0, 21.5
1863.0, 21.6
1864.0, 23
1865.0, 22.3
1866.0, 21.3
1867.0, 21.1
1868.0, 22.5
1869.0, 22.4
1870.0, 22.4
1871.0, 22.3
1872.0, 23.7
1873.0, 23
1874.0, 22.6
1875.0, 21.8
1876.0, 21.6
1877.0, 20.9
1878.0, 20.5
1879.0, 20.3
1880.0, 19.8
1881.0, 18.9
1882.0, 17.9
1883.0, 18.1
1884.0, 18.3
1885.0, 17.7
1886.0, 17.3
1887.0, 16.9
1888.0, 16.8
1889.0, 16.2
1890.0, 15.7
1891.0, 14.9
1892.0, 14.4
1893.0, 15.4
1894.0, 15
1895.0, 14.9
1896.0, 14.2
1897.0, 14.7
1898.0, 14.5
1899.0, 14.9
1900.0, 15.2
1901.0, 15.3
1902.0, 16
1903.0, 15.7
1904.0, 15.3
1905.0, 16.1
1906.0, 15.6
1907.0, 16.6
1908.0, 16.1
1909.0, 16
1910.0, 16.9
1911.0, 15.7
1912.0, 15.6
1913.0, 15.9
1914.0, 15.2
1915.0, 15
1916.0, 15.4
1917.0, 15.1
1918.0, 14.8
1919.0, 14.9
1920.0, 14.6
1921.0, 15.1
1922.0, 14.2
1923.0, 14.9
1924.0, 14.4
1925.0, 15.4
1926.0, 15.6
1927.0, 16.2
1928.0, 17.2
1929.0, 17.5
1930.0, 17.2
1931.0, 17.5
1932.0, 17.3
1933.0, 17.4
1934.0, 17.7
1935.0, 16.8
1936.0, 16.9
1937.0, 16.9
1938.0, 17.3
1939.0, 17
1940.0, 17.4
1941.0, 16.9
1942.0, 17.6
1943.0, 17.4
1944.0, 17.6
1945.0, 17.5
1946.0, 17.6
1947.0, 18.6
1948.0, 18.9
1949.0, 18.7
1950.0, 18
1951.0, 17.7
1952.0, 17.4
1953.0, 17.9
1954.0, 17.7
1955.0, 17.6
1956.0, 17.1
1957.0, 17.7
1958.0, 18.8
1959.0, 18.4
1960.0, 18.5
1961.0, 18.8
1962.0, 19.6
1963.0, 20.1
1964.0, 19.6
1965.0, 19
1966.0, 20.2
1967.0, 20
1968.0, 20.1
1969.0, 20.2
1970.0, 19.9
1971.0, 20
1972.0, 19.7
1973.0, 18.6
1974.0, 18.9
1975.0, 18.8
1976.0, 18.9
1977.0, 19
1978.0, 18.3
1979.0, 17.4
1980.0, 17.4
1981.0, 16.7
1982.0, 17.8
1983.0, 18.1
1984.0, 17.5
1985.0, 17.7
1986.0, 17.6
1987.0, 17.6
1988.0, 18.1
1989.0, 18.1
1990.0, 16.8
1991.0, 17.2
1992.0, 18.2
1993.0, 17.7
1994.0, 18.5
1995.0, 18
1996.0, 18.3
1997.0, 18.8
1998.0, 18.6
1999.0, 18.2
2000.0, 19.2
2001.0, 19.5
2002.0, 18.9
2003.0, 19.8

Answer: -0.68 kPa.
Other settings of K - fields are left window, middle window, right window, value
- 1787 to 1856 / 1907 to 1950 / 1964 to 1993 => 5.6 kPa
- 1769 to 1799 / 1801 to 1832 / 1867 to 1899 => 3.3 kPa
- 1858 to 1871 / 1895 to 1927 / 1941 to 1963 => 7.4 kPa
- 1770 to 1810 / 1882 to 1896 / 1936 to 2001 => 2.2 kPa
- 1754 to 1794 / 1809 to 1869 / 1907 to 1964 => -3.4 kPa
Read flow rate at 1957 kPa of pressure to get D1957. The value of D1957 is 17.7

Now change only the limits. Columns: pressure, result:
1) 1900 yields 15.2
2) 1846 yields 23.4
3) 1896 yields 14.2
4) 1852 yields 23.2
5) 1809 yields 18.7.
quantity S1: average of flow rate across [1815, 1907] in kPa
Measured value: 19.7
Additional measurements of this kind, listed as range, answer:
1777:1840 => 19.8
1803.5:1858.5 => 20.2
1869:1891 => 19.6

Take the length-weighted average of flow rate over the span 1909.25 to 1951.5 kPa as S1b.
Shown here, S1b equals 16.6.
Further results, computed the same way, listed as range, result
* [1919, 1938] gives 16.3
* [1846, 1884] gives 21.9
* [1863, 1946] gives 17.4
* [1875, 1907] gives 16.8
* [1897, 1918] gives 15.6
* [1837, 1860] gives 22.3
